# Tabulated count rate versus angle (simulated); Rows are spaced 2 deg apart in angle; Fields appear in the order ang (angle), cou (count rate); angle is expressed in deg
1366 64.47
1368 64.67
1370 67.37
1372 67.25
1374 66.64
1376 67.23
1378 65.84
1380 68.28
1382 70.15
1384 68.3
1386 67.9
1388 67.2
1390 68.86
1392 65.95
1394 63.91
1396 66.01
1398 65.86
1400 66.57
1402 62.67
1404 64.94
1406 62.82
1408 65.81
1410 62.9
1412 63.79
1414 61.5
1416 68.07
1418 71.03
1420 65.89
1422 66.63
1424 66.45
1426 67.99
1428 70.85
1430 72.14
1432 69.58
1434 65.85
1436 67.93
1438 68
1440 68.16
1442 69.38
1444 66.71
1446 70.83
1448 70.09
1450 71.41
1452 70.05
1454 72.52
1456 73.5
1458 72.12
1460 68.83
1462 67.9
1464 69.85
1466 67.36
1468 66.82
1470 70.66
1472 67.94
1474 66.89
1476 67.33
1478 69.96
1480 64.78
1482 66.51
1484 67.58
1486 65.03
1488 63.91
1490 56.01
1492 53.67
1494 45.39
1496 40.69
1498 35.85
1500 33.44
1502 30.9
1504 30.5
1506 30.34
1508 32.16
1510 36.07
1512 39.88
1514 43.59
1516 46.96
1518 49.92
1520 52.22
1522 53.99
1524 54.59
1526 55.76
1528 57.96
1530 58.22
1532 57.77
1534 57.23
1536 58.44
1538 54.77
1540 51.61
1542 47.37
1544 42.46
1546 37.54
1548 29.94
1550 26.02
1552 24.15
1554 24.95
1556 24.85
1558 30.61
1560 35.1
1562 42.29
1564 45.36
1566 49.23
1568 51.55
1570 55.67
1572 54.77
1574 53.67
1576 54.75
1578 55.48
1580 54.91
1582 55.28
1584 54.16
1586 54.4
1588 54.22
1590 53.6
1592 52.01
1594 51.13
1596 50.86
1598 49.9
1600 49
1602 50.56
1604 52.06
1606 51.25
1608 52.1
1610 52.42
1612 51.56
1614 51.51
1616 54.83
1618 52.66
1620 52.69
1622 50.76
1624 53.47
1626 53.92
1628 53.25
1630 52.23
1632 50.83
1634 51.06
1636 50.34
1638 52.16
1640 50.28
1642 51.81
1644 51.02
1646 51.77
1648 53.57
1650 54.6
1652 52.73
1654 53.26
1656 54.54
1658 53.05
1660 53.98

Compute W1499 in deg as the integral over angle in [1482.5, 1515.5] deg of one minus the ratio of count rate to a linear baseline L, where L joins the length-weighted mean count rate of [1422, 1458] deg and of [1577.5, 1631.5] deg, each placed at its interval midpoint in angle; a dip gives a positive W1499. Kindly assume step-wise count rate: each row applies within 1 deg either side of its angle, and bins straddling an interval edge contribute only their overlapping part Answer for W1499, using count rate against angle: 9.9 deg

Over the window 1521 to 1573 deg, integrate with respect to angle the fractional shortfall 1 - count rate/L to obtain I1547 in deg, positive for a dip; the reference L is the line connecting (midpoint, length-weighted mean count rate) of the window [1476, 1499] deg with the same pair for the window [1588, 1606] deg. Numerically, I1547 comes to 8.4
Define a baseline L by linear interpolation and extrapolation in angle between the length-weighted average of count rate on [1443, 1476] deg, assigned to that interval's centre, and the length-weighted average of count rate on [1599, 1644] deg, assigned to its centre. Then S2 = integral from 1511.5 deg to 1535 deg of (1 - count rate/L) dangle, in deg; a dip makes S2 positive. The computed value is 3.7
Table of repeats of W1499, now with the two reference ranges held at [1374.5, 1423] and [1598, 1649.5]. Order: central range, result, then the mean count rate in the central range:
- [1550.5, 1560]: 4.92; 27.1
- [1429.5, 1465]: -3.71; 69.7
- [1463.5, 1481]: -1.82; 67.9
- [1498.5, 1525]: 8.04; 41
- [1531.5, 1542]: 0.43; 55.1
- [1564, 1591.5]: 0.58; 53.6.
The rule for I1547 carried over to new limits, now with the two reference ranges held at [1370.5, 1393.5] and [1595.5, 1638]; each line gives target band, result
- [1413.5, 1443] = -1.7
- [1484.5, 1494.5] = 0.4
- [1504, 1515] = 4.3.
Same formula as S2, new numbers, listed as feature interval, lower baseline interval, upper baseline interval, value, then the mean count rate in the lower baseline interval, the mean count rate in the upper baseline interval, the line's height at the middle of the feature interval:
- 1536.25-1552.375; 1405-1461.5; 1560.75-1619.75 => 4.6 deg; 68.2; 52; 56.8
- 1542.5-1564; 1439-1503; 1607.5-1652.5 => 9.2 deg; 62.9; 52.2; 57.4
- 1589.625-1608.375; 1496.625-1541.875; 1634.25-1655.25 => -0.4 deg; 46.4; 52.1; 50.1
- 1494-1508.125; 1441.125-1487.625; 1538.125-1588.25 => 6.0 deg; 68.8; 44.4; 59.8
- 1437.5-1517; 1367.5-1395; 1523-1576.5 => -4.3 deg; 67.2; 45.7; 54.9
